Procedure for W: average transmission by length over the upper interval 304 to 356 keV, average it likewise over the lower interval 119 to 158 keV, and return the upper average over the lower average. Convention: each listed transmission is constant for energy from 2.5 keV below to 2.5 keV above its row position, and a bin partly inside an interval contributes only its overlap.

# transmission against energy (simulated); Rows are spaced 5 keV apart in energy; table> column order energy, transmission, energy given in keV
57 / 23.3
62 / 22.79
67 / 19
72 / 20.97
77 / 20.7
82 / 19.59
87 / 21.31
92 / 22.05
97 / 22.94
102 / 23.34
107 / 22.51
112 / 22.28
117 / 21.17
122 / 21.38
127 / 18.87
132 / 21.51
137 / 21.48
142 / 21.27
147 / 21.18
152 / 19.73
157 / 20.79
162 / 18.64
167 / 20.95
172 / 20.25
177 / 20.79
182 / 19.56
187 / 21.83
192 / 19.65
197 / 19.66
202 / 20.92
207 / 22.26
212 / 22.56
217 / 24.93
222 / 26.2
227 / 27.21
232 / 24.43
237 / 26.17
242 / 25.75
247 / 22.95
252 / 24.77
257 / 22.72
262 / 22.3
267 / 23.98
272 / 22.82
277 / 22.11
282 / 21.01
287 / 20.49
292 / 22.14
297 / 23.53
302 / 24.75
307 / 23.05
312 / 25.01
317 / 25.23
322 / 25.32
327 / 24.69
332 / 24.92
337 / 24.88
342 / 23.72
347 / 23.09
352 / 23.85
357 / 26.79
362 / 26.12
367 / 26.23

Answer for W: 1.2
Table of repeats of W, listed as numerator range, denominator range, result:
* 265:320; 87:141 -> 1.06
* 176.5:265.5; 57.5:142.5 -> 1.08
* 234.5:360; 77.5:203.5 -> 1.14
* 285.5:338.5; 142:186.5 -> 1.18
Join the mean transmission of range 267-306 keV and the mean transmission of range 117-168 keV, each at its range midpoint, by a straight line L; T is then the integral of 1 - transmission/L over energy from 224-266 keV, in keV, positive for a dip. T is -4.9 keV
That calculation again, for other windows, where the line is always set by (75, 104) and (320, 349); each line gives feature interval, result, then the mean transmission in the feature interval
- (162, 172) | 1.0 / 20.2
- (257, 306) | 2.6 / 22.6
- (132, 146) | 0.5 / 21.4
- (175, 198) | 2.4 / 20.3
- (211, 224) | -0.9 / 24.7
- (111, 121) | 0.2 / 21.6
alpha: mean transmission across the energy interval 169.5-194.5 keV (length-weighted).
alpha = 20.4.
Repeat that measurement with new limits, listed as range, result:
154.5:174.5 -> 20.2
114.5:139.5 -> 20.9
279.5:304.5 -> 22.4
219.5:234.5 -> 25.9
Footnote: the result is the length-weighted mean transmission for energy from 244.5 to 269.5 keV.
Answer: 23.3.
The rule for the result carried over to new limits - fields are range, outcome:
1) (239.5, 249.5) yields 24.4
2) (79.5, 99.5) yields 21.5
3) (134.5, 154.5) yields 20.9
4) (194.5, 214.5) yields 21.4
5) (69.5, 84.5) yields 20.4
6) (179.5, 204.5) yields 20.3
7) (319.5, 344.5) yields 24.7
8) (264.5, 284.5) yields 22.5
